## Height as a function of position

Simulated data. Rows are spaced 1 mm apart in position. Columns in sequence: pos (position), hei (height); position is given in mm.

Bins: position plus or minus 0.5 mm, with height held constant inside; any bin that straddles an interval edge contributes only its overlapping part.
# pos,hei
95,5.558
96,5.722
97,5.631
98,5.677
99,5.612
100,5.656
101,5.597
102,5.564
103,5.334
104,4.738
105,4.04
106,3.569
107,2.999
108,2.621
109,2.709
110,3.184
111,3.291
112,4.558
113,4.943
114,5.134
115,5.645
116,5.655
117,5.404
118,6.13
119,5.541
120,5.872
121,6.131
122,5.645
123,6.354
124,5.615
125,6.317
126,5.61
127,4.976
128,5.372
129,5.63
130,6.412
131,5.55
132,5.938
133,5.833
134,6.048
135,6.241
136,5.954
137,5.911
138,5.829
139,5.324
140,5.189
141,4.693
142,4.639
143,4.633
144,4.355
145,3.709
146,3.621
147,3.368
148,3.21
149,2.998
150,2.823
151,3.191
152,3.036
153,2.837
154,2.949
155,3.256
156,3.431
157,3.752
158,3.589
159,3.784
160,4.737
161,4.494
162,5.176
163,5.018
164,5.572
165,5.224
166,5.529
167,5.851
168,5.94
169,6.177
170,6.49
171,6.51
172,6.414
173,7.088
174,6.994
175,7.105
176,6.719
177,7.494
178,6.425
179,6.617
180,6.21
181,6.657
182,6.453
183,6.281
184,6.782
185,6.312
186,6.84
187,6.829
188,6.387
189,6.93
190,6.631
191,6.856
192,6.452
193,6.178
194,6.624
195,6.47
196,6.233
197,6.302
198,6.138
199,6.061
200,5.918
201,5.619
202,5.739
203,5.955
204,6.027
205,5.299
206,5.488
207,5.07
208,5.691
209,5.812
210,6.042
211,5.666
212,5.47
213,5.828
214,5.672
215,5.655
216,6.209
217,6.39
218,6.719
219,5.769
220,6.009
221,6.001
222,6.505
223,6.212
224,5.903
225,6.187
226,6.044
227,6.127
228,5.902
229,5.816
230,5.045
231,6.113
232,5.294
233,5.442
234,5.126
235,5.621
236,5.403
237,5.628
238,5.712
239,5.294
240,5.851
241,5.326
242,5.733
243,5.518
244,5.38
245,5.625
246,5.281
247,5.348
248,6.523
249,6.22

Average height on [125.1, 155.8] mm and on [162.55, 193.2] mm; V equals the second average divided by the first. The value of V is 1.38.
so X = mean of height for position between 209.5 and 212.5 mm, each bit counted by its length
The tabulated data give 5.73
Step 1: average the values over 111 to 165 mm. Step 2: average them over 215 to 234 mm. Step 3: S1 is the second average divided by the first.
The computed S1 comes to 1.23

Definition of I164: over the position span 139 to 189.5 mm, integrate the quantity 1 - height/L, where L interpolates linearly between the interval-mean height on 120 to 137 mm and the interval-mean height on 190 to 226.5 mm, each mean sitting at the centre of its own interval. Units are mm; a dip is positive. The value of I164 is 6.2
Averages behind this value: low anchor 5.85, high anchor 6.01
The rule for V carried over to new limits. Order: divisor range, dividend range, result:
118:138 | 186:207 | 1.06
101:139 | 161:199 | 1.22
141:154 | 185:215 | 1.71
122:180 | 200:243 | 1.12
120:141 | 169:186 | 1.15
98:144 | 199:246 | 1.11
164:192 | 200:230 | 0.91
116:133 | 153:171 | 0.82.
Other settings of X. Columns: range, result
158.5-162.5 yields 4.55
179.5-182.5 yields 6.44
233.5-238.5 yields 5.5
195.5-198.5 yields 6.22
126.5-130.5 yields 5.6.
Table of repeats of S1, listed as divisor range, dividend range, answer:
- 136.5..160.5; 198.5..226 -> 1.49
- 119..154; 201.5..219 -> 1.17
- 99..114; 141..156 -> 0.82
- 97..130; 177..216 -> 1.22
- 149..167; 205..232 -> 1.45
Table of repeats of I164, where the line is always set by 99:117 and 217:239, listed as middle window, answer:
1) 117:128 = -2.7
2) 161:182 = -4.1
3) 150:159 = 3.1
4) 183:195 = -2.7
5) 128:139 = -2.6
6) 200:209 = -0.1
